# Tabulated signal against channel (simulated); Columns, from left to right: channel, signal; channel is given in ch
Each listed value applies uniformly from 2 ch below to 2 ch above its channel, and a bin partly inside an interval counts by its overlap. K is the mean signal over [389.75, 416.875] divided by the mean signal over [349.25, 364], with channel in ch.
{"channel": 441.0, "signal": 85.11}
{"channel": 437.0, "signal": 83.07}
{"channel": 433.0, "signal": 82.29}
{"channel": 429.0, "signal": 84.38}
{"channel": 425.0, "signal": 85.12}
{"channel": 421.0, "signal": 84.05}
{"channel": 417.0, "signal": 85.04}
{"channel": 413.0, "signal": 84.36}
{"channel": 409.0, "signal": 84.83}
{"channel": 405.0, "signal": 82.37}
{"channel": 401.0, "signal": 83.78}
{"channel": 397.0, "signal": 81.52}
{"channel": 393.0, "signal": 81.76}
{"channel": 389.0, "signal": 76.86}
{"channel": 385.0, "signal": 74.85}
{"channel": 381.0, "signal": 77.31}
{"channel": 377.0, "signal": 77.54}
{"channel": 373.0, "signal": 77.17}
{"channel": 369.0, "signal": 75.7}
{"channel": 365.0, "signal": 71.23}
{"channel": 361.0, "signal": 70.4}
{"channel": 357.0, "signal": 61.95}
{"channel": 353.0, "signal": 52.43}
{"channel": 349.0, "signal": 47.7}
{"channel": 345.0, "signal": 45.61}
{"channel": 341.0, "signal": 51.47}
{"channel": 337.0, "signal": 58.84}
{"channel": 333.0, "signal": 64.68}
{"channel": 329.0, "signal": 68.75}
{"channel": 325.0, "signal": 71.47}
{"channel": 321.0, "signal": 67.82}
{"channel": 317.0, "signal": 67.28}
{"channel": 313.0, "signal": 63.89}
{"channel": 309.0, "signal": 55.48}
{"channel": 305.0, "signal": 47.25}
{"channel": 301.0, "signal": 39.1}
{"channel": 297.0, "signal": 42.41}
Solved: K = 1.4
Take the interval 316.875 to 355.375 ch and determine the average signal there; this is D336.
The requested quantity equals 59.3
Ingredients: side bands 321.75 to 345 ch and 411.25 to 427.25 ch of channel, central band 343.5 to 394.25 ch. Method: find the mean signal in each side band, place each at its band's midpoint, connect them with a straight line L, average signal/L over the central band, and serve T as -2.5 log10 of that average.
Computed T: 0.05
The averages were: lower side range 61.8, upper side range 84.6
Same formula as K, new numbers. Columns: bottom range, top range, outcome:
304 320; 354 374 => 1.17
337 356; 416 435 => 1.65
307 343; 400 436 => 1.33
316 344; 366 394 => 1.21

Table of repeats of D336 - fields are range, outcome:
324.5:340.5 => 64.1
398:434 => 84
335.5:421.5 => 72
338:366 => 56.8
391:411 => 82.9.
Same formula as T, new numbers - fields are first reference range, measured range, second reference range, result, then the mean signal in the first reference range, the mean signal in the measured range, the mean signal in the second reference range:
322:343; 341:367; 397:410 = 0.203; 63.3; 57.7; 83.2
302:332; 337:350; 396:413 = 0.346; 62.4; 49.9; 83.4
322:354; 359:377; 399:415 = -0.071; 58.1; 74.1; 83.8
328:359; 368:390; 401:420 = -0.085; 56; 76.6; 84.1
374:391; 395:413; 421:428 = -0.033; 76.7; 83.3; 84.7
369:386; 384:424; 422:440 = -0.026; 76.7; 82.2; 83.8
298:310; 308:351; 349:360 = -0.181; 46.2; 60.4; 56.7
